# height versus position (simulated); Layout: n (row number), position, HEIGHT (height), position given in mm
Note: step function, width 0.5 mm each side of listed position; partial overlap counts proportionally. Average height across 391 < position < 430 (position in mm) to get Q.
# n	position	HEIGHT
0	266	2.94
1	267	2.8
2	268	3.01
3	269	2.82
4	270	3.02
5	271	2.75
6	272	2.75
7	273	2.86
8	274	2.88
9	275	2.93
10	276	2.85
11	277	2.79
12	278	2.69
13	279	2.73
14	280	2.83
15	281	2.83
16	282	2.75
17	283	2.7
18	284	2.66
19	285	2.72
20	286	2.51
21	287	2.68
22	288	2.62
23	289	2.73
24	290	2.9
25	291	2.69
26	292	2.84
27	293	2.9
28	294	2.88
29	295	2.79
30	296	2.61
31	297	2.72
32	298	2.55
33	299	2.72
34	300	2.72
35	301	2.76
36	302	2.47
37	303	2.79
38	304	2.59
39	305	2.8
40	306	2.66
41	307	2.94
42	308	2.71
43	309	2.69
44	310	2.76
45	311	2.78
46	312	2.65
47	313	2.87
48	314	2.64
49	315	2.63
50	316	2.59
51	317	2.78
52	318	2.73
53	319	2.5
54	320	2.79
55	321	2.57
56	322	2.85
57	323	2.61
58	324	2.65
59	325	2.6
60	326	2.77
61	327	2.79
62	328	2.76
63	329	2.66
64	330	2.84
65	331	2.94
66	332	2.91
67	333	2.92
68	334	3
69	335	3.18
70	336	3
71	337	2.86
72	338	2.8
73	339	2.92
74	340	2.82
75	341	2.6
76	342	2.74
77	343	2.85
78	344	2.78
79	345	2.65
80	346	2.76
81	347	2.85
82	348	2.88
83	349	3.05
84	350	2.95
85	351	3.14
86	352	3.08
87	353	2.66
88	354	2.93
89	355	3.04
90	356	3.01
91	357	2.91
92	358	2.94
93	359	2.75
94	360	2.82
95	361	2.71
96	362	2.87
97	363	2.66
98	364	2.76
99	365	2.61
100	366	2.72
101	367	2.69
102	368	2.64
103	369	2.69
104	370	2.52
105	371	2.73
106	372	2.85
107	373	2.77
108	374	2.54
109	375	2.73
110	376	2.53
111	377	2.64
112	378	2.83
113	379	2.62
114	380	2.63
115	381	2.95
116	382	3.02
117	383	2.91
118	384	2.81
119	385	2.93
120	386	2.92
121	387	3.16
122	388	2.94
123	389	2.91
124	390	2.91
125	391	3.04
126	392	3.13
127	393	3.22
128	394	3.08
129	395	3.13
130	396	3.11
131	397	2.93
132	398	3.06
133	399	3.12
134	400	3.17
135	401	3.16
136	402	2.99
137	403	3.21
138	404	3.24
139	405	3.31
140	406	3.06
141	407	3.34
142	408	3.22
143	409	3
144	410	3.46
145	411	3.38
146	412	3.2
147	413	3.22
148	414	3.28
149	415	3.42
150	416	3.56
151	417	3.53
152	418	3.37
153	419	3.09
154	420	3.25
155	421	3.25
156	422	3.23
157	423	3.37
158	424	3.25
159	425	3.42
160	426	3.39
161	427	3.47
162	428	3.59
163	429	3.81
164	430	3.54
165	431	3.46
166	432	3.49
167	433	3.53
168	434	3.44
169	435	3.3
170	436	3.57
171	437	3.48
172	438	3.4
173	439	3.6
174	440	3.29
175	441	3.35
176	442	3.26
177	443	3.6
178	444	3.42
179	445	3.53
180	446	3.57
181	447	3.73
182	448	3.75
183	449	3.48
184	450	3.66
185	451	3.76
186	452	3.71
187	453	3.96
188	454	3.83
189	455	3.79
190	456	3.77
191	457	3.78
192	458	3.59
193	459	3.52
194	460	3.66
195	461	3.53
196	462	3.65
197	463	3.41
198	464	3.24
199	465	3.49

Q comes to 3.26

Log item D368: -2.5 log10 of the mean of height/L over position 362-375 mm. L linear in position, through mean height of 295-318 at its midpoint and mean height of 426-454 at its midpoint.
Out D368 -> 0.15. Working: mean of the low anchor 2.7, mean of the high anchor 3.55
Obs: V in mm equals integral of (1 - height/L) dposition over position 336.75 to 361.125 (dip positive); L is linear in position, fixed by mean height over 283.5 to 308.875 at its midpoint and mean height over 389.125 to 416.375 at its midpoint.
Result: 0.7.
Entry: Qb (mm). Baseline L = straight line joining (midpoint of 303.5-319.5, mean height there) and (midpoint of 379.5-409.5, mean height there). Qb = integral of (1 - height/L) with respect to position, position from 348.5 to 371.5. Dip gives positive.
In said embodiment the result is 0.69 mm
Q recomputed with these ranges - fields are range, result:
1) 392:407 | 3.13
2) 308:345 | 2.77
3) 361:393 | 2.8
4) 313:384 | 2.79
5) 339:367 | 2.83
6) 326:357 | 2.88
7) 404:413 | 3.24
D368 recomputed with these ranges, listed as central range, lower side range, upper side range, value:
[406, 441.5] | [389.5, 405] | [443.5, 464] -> -0.01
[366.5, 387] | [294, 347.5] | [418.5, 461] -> 0.13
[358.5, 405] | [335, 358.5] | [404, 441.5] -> 0.08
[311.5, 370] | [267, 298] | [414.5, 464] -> 0.09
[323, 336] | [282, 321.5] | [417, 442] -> 0.01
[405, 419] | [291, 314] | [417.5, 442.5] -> 0.00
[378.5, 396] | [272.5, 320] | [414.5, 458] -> 0.10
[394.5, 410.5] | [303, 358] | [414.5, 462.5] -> 0.04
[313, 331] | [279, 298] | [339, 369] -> 0.03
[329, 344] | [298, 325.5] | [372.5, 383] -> -0.06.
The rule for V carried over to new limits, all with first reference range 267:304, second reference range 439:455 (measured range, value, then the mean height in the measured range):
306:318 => 0.7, 2.73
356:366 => 1.2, 2.79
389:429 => 1.9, 3.24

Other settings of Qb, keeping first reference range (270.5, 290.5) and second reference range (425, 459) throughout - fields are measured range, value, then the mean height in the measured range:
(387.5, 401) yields 1.1 mm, 3.06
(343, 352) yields 0.6 mm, 2.89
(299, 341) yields 2.8 mm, 2.76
